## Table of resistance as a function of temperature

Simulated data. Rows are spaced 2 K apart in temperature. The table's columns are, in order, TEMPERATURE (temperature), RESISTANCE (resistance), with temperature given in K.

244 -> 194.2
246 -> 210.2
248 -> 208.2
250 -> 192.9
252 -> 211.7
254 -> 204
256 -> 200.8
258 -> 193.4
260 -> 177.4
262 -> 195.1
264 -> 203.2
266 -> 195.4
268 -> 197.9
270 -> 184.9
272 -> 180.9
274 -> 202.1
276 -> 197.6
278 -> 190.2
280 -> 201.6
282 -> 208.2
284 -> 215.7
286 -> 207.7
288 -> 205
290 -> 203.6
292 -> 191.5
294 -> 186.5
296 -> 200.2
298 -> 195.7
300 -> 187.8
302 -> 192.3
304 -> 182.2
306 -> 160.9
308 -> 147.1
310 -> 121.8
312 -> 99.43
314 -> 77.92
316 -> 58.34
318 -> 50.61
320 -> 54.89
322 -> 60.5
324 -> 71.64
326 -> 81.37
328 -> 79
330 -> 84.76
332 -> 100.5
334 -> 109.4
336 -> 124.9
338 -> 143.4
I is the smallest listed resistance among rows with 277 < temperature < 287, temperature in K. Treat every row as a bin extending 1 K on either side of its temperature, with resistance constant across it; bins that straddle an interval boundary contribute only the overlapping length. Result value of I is 190.2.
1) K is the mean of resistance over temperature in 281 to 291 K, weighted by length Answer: 208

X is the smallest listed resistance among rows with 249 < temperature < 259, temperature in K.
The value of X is 192.9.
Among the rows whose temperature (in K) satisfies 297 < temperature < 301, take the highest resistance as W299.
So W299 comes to 195.7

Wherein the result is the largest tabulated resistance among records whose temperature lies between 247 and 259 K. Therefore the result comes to 211.7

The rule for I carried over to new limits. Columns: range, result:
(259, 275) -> 177.4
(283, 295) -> 186.5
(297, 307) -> 160.9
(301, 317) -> 58.34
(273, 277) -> 197.6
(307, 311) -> 121.8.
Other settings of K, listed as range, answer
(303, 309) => 163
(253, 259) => 199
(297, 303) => 192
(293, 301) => 193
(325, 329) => 80.2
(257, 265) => 192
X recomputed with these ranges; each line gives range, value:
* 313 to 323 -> 50.61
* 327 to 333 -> 79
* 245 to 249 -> 208.2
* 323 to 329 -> 71.64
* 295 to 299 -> 195.7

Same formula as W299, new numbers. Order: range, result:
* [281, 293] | 215.7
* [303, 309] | 182.2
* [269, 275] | 202.1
